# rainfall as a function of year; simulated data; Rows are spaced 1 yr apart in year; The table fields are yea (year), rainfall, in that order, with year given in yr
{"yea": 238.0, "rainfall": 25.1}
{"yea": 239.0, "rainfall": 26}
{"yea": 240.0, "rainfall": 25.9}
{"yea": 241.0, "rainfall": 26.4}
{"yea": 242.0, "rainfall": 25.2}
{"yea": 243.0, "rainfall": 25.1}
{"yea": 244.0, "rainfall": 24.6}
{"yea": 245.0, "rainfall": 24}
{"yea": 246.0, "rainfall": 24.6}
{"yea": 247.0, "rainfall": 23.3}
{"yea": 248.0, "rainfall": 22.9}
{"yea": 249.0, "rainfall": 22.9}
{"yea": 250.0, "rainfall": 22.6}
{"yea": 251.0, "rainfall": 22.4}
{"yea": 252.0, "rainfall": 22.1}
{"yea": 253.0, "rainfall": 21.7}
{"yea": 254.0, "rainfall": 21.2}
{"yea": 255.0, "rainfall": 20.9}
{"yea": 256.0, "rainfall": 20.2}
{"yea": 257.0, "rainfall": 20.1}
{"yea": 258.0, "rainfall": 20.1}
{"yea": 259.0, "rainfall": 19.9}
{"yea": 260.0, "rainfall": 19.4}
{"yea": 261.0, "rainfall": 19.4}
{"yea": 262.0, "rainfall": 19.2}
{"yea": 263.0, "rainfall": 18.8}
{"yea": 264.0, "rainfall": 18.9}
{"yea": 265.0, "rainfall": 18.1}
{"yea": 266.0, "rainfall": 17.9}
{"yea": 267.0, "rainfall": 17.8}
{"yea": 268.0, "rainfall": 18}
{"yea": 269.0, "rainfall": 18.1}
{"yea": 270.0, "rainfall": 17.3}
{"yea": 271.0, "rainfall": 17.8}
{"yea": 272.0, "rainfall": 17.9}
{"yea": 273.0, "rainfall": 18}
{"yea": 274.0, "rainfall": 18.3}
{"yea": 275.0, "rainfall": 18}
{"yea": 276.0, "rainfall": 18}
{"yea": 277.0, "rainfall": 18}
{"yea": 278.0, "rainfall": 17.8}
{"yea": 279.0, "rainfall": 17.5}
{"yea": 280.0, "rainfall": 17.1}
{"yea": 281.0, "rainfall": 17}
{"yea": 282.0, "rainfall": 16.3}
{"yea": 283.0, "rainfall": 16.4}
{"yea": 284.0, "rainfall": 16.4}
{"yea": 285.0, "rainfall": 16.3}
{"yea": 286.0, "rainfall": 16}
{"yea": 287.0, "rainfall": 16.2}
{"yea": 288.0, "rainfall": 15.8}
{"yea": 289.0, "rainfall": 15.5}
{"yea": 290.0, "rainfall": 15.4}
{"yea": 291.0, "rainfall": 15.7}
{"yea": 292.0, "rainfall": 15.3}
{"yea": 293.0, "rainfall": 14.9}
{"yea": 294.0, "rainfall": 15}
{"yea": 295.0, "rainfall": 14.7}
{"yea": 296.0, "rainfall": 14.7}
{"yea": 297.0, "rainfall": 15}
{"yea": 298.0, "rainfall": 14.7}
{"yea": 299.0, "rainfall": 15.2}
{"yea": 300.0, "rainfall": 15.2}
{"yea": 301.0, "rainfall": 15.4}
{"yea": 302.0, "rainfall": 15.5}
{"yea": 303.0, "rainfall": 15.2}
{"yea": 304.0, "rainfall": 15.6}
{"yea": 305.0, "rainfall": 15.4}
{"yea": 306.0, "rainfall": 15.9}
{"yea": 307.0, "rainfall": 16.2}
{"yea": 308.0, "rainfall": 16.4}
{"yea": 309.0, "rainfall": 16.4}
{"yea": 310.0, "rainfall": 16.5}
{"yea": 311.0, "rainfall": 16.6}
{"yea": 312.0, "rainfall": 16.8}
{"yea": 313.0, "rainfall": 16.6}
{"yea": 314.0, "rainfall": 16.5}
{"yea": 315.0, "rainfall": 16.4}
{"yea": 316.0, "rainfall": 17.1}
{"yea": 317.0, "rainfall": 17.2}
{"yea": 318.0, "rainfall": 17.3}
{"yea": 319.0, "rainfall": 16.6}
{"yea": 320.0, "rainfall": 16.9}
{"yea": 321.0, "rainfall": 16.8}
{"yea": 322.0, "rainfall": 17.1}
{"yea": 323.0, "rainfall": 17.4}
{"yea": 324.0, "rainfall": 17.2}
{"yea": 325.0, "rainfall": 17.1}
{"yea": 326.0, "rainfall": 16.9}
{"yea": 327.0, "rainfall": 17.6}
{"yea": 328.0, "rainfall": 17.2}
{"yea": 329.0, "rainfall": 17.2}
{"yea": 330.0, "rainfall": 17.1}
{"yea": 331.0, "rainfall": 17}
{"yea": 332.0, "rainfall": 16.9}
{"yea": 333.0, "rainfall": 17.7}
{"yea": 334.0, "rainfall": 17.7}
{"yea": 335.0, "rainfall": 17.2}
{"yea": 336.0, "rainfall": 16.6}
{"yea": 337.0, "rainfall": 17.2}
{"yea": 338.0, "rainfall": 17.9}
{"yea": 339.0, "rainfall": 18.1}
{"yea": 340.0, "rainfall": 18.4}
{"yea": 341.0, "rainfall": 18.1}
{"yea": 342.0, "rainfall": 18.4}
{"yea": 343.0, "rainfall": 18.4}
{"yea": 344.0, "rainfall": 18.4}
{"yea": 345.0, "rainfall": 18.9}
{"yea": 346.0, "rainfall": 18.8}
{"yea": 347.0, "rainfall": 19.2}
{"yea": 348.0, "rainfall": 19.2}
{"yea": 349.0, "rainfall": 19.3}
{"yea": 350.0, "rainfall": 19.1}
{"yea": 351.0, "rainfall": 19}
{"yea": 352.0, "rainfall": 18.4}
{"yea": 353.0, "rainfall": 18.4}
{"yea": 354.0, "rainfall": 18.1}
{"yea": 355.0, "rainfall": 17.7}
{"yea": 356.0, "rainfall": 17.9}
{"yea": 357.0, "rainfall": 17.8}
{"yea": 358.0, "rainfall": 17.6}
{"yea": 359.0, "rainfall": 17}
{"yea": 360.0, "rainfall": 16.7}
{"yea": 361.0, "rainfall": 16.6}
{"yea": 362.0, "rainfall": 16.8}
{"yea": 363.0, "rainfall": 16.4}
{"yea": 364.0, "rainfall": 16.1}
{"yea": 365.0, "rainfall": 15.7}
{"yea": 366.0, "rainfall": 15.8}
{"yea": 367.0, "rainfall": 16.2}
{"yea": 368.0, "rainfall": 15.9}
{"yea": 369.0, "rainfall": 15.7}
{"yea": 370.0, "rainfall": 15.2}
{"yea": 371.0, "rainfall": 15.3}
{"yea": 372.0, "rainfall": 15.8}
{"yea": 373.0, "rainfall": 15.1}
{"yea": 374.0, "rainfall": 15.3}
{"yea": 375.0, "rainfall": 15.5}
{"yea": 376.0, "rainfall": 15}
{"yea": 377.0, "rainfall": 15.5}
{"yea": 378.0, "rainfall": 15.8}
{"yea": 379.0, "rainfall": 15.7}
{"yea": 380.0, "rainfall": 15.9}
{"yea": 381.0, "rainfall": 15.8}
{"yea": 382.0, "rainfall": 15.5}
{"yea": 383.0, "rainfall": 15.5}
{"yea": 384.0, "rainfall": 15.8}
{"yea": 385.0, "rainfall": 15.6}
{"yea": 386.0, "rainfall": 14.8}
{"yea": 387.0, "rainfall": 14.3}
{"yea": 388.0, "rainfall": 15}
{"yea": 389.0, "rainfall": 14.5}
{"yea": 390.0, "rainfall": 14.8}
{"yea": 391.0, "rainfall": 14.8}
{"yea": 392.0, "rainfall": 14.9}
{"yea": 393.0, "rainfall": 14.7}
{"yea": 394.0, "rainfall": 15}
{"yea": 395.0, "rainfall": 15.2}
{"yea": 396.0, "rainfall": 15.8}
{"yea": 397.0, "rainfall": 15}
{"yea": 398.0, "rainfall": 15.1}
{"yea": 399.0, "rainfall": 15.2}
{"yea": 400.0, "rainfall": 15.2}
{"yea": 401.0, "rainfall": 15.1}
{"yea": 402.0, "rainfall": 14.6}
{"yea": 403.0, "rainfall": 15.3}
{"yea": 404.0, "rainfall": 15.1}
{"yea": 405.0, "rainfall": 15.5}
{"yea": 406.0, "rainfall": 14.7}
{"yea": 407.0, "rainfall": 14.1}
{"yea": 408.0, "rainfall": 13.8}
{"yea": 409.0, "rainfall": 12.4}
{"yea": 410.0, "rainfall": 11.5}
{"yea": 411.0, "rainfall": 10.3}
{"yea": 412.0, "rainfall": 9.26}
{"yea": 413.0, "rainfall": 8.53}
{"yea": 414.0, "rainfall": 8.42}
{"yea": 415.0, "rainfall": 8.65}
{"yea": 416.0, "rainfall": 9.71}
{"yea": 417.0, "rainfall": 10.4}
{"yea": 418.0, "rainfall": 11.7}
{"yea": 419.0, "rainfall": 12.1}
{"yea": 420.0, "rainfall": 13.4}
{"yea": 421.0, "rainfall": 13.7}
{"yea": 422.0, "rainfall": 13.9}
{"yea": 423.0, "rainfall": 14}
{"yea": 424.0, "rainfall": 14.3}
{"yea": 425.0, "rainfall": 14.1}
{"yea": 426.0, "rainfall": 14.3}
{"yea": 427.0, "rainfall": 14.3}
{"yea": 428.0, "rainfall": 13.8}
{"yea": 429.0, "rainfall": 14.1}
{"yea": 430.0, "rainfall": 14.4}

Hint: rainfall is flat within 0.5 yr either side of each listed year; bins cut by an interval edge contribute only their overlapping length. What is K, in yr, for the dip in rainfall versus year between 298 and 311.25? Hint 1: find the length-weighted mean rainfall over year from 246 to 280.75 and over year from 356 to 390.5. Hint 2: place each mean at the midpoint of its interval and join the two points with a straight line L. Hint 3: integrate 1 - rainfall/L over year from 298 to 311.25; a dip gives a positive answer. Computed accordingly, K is 1.7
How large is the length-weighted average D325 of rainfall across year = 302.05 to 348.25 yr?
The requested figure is 17.2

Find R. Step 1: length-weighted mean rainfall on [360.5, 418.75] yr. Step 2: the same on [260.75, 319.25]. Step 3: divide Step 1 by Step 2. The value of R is 0.87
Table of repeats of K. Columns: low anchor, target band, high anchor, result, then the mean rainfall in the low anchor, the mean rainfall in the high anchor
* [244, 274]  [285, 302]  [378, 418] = 3.03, 20.2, 13.9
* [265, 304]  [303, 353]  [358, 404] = -4.23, 16.5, 15.5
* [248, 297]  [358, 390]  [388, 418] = -2.82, 18.1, 13.4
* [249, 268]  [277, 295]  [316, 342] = 2.68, 20.1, 17.3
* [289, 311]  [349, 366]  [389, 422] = -3.79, 15.5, 13.3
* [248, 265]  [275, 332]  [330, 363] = 8.38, 20.6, 17.9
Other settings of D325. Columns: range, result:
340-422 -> 15.3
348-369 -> 17.3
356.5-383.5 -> 16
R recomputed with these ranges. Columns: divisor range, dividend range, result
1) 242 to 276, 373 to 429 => 0.69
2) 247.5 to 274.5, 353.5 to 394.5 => 0.80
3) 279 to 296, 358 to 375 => 1.01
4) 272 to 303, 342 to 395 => 1.02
